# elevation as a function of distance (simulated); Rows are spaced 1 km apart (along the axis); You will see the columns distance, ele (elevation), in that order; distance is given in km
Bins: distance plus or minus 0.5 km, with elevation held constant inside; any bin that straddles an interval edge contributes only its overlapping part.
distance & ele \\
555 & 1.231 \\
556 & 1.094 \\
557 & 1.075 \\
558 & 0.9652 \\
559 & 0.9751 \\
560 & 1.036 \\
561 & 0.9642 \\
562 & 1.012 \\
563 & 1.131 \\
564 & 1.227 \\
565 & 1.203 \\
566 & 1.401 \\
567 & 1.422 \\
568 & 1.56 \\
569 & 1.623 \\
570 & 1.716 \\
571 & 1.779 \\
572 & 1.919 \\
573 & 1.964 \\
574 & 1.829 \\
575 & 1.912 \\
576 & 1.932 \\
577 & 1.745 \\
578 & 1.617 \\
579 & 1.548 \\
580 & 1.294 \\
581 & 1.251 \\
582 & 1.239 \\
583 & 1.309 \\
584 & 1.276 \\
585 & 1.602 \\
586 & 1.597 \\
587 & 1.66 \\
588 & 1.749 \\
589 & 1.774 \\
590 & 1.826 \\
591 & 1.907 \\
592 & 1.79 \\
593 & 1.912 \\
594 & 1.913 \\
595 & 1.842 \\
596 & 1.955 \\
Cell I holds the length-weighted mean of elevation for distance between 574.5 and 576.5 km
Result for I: 1.92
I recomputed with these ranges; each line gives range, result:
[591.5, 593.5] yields 1.85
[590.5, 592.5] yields 1.85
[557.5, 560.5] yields 0.992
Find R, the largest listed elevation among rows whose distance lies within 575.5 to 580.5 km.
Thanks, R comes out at 1.932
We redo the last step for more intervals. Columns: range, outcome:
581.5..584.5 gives 1.309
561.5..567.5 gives 1.422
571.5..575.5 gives 1.964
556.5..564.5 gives 1.227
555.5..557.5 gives 1.094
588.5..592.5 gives 1.907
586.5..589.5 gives 1.774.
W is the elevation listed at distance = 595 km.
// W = 1.842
